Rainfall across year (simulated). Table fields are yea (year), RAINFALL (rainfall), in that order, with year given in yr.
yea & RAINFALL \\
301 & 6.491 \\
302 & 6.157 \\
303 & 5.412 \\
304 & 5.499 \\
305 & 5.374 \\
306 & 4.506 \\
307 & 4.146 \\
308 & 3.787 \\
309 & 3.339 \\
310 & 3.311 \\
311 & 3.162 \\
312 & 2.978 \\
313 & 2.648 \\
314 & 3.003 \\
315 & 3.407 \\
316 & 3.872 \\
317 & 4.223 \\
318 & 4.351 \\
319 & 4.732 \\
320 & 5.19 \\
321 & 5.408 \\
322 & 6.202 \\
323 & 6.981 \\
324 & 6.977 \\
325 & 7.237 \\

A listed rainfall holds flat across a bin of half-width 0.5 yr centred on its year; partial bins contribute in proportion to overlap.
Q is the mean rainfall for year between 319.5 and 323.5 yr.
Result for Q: 5.95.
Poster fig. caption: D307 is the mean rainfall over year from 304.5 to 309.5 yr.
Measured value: 4.23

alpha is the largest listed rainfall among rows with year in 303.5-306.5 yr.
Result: 5.499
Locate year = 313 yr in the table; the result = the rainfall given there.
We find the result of 2.648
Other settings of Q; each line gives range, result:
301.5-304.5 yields 5.69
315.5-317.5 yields 4.05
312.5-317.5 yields 3.43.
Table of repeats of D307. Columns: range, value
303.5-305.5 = 5.44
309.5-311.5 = 3.24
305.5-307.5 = 4.33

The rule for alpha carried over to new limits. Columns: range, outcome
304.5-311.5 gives 5.374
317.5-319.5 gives 4.732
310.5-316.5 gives 3.872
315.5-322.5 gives 6.202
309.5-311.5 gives 3.311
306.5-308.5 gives 4.146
